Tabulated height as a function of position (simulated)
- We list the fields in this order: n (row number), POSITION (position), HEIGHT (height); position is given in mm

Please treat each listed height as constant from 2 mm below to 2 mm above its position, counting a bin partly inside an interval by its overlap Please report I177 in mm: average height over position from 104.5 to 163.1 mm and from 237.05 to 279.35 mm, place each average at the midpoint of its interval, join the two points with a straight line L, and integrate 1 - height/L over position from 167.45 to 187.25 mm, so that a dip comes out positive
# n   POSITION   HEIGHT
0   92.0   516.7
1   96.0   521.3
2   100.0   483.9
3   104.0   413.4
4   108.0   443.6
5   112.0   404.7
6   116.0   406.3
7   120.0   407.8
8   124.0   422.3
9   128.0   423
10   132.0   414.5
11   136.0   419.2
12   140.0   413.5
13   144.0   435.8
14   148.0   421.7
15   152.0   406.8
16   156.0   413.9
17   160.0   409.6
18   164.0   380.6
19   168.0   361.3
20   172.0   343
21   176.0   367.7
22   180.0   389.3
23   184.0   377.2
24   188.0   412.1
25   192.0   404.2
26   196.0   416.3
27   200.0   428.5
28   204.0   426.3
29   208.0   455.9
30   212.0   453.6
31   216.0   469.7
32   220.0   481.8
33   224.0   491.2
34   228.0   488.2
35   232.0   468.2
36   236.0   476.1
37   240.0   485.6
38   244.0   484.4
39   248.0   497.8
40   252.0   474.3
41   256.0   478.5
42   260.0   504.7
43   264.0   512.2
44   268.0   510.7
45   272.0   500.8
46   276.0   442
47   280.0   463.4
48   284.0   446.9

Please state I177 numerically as 3.2 mm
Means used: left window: 417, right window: 488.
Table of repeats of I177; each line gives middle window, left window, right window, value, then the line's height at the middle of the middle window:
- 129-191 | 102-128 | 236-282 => 5.6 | 439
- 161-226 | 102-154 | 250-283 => 4.9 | 449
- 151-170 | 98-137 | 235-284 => 2.1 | 442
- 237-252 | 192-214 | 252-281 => -0.6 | 469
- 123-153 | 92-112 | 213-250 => 3.2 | 469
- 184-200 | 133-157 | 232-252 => 1.5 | 450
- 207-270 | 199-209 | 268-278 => -3.6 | 458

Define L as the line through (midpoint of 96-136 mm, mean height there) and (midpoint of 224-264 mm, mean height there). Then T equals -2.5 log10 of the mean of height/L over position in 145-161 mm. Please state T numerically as 0.08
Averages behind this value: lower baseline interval 429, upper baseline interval 486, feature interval 415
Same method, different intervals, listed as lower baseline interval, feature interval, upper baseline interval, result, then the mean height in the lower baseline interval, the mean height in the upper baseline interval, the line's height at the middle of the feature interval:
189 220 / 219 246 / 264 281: -0.06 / 439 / 484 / 457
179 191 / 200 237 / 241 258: -0.06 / 394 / 484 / 441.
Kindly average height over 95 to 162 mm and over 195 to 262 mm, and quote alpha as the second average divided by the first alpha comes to 1.10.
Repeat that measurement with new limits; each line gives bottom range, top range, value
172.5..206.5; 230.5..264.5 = 1.21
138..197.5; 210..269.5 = 1.22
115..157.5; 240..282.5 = 1.17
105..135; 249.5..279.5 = 1.17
